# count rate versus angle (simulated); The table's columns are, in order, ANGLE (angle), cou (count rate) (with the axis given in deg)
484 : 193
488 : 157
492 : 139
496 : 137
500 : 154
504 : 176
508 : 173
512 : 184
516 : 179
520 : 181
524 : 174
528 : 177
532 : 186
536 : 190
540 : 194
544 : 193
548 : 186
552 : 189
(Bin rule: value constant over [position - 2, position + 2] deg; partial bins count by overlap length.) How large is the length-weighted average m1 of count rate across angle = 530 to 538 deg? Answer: 188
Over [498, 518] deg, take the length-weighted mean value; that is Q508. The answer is 173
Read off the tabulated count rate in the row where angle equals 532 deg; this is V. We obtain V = 186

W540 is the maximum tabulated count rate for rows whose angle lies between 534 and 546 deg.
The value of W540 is 194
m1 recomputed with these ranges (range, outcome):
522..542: 184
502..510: 174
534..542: 192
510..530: 179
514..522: 180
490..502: 143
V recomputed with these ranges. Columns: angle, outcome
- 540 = 194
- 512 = 184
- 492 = 139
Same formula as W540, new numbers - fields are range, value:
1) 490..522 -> 184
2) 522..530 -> 177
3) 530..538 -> 190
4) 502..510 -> 176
